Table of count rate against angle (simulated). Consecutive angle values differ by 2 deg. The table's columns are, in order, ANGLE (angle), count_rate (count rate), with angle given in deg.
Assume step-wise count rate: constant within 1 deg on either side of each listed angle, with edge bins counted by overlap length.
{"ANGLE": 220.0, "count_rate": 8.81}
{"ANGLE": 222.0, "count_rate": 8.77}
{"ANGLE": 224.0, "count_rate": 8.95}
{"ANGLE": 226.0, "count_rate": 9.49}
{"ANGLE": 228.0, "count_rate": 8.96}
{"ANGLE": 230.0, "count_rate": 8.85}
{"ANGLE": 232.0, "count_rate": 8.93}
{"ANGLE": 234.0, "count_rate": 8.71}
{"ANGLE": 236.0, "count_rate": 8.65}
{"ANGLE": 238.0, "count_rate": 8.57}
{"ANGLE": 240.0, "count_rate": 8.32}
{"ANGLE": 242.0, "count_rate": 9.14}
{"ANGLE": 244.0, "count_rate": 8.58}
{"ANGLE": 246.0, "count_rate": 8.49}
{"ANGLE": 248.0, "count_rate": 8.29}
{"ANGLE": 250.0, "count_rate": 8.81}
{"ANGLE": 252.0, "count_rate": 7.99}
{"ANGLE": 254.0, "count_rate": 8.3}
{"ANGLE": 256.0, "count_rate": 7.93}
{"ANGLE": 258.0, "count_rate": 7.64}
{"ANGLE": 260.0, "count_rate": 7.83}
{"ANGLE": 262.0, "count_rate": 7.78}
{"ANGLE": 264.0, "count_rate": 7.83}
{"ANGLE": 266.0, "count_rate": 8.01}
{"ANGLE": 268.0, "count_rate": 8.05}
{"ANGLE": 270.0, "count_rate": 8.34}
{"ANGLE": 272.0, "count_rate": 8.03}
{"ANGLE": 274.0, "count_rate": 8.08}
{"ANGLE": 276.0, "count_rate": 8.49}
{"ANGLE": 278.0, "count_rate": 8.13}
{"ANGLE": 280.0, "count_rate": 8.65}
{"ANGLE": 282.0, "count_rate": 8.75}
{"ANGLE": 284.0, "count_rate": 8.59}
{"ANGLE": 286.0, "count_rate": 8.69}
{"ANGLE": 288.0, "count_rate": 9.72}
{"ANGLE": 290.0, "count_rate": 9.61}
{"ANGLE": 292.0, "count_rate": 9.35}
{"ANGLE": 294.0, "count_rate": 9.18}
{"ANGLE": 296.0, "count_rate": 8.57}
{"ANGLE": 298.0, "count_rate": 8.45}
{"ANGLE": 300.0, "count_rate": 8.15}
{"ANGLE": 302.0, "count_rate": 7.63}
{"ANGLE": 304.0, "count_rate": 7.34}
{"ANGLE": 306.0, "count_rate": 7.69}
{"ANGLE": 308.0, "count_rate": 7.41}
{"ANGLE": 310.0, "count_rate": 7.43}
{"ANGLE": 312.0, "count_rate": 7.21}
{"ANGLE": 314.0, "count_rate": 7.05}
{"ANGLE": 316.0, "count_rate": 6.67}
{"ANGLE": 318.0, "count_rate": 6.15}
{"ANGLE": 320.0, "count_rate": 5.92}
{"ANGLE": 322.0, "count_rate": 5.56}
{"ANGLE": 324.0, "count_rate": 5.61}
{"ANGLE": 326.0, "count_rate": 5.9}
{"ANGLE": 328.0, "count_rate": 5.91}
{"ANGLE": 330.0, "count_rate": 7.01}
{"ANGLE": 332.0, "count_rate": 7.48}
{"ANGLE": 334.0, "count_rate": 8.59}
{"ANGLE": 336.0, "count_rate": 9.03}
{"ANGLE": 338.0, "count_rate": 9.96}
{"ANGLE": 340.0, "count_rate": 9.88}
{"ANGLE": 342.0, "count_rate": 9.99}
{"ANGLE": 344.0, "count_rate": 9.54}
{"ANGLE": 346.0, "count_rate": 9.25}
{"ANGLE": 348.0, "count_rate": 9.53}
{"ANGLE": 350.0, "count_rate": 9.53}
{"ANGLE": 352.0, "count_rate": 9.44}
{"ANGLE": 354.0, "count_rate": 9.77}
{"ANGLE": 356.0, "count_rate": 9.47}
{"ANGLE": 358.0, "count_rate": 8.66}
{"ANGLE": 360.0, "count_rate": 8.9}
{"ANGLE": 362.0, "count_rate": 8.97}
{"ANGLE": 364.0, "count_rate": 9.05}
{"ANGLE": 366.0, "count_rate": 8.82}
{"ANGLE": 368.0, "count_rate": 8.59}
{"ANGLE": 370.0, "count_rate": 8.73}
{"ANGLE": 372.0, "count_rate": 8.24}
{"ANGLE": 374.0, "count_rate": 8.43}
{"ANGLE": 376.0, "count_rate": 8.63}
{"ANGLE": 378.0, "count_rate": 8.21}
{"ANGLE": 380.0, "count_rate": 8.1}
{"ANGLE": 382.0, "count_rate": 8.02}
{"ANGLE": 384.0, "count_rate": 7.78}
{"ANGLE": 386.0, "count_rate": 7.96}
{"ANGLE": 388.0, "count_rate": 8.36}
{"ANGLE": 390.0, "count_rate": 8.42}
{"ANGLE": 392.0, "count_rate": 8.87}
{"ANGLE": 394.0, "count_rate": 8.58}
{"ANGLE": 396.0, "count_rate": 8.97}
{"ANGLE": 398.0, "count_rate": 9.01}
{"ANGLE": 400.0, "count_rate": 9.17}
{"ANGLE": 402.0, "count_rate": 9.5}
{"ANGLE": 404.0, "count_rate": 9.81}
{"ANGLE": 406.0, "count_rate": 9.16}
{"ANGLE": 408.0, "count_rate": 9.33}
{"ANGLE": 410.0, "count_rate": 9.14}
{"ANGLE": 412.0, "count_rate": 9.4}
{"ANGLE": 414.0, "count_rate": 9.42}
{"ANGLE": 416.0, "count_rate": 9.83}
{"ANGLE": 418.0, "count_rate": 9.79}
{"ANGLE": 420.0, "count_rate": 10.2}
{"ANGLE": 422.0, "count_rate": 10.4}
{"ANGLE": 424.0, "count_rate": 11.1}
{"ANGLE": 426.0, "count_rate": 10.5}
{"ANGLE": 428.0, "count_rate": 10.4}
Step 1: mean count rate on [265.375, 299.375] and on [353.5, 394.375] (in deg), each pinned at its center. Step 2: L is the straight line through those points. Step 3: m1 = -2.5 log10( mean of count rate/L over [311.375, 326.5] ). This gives 0.35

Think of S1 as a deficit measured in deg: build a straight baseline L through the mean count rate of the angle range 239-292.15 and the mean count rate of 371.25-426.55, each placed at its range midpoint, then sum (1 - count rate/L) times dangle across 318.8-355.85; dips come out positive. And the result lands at 2.3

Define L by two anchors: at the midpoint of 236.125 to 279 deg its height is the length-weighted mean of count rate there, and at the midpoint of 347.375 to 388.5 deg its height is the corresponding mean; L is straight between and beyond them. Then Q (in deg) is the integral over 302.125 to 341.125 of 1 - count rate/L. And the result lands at 5.7 deg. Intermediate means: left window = 8.23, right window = 8.72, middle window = 7.27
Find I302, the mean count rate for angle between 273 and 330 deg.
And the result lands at 7.7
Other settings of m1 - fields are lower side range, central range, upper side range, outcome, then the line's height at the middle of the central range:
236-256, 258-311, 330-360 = 0.06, 8.76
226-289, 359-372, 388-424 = 0.04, 9.12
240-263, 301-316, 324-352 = 0.15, 8.42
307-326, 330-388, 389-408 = -0.14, 7.84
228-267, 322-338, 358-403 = 0.19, 8.51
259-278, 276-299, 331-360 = -0.06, 8.36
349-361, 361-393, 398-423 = 0.12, 9.4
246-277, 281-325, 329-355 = 0.11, 8.65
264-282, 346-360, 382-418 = -0.08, 8.7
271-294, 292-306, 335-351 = 0.09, 8.98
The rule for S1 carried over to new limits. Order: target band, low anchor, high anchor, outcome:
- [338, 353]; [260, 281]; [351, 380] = -1.6 deg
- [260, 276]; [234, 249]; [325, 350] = 1.0 deg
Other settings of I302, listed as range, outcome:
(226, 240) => 8.8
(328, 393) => 8.74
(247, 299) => 8.43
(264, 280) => 8.17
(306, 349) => 7.67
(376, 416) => 8.82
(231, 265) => 8.34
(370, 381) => 8.36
